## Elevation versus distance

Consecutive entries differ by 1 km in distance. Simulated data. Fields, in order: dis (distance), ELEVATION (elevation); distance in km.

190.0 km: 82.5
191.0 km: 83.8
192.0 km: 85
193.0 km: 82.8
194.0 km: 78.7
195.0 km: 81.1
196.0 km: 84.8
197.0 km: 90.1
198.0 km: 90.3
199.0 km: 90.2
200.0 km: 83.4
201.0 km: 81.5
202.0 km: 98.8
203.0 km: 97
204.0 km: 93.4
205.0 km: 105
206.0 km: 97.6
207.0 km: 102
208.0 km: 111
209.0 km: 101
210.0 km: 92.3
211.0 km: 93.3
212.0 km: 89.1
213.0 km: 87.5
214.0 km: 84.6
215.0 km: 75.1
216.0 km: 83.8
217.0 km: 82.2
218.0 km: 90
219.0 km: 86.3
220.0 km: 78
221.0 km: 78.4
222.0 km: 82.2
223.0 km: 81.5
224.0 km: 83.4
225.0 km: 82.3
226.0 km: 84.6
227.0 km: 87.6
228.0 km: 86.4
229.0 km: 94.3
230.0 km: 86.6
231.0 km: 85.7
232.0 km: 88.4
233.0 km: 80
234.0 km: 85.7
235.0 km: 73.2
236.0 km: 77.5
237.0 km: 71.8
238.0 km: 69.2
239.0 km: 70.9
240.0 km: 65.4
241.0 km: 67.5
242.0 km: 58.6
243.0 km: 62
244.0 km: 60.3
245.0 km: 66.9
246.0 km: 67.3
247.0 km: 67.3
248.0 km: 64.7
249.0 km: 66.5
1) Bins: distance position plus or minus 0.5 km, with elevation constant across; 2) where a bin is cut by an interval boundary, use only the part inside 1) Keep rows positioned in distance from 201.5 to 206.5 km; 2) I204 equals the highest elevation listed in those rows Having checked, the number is 105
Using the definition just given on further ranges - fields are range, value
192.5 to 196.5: 84.8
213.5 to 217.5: 84.6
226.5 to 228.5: 87.6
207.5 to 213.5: 111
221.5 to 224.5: 83.4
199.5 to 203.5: 98.8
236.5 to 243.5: 71.8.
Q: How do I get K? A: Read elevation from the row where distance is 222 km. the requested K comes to 82.2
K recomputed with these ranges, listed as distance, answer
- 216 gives 83.8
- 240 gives 65.4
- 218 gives 90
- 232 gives 88.4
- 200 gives 83.4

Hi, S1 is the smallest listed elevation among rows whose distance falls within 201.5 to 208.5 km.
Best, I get 93.4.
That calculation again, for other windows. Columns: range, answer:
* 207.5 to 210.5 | 92.3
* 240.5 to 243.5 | 58.6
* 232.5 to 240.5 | 65.4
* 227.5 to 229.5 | 86.4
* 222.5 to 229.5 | 81.5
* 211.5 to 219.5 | 75.1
